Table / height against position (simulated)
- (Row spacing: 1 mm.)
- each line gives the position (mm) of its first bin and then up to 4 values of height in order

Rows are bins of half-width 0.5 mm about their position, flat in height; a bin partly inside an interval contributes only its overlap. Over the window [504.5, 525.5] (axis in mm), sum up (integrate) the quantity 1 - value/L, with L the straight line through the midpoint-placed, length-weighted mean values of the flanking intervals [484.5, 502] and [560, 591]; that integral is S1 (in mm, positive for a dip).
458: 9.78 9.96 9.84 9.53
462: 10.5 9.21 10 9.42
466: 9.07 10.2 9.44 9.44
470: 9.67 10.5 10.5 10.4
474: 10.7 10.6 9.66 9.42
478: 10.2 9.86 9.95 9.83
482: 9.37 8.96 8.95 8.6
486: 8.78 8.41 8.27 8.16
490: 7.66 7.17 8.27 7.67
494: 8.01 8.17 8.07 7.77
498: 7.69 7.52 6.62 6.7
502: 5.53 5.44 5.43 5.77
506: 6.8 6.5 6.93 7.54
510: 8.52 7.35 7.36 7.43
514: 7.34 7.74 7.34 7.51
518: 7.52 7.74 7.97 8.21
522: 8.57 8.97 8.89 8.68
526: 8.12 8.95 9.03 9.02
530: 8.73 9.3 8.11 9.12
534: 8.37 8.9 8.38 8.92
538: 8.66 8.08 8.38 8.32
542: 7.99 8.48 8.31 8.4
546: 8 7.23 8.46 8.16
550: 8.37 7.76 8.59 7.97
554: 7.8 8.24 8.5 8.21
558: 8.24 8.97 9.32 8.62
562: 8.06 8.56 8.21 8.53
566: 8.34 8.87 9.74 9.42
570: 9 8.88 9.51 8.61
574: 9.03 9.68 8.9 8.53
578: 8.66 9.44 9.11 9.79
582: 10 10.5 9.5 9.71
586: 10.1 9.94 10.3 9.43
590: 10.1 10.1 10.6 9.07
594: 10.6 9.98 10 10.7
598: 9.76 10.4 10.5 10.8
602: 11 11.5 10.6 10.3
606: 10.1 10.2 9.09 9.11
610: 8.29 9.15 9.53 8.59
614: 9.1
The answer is 1.4 mm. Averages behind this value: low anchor 7.79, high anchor 9.25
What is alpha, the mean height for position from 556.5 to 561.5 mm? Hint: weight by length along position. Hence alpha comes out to 8.67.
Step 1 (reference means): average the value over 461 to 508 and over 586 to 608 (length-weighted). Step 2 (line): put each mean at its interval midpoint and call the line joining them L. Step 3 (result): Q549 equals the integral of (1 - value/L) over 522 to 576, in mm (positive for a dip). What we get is 5.4 mm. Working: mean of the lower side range 8.58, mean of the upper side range 10.3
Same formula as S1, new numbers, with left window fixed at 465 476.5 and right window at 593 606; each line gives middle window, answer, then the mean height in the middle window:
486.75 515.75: 8.04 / 7.3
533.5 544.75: 1.97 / 8.43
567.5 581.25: 1.59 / 9.15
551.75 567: 2.78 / 8.42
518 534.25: 2.56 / 8.58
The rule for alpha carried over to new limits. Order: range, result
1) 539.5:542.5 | 8.23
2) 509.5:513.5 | 7.66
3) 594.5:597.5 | 10.2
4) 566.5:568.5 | 9.3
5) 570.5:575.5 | 9.14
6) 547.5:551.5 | 8.19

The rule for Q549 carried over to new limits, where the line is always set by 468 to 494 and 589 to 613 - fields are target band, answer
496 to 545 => 8.46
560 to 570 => 1.05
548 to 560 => 1.73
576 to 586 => 0.42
